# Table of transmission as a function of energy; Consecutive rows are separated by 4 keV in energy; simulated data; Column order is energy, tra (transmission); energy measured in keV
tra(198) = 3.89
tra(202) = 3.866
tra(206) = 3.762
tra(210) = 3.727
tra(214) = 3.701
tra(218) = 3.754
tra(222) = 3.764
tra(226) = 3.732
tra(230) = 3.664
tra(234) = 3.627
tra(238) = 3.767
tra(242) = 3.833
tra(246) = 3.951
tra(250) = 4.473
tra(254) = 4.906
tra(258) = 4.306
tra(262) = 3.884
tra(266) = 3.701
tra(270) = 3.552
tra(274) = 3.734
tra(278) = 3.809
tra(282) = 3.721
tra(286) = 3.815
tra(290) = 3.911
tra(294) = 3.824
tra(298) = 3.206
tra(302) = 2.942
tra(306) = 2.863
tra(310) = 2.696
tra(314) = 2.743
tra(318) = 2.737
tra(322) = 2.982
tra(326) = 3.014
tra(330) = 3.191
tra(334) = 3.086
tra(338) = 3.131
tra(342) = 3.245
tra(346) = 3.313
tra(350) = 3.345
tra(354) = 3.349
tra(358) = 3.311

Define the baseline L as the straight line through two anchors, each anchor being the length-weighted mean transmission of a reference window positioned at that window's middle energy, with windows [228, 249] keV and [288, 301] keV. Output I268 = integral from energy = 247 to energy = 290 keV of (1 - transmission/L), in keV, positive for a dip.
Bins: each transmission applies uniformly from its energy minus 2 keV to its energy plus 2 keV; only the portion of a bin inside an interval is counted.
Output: -3.41 keV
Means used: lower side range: 3.8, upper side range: 3.59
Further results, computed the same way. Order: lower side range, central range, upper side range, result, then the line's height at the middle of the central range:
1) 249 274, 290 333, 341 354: 6.8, 3.64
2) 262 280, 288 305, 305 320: -1.6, 3.13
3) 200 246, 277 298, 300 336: -3.8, 3.19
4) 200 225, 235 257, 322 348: -3.5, 3.59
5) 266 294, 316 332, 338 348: 2.0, 3.4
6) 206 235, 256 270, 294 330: -2.2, 3.37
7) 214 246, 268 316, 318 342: -1.0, 3.32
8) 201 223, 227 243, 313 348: -0.4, 3.62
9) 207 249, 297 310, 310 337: 0.7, 3.12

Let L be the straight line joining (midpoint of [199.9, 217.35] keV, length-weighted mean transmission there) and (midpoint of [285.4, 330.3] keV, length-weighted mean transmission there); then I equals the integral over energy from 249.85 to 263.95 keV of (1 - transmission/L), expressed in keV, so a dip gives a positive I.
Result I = -3.8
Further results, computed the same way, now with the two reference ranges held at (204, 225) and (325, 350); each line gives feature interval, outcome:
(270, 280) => -0.7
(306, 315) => 1.5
